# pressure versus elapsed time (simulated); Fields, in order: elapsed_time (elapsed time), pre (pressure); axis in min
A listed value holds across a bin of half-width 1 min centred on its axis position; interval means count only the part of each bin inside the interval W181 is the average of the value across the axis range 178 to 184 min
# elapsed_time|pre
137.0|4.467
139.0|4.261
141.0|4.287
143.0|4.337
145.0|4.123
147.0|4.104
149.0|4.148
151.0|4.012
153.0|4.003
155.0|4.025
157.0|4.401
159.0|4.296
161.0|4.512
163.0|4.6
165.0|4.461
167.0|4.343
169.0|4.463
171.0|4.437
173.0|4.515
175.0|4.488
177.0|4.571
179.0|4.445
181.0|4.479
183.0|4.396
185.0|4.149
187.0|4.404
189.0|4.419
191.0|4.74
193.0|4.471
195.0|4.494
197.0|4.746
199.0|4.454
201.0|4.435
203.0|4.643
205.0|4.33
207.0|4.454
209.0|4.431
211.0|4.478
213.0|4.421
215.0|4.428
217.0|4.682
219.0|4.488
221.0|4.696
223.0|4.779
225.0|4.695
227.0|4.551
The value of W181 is 4.44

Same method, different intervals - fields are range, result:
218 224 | 4.65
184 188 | 4.28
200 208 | 4.47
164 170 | 4.42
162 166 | 4.53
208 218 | 4.49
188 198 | 4.57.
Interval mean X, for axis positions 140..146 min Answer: 4.25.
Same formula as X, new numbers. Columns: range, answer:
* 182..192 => 4.42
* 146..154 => 4.07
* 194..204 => 4.55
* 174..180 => 4.5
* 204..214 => 4.42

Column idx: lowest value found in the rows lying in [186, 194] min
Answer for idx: 4.404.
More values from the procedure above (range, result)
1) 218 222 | 4.488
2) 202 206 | 4.33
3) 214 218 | 4.428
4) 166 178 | 4.343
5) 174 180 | 4.445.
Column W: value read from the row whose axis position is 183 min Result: 4.396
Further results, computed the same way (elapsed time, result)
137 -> 4.467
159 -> 4.296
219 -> 4.488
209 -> 4.431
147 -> 4.104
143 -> 4.337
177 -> 4.571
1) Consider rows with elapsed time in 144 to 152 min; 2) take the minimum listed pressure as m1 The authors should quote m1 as 4.012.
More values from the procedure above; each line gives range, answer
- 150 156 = 4.003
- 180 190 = 4.149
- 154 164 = 4.025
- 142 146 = 4.123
